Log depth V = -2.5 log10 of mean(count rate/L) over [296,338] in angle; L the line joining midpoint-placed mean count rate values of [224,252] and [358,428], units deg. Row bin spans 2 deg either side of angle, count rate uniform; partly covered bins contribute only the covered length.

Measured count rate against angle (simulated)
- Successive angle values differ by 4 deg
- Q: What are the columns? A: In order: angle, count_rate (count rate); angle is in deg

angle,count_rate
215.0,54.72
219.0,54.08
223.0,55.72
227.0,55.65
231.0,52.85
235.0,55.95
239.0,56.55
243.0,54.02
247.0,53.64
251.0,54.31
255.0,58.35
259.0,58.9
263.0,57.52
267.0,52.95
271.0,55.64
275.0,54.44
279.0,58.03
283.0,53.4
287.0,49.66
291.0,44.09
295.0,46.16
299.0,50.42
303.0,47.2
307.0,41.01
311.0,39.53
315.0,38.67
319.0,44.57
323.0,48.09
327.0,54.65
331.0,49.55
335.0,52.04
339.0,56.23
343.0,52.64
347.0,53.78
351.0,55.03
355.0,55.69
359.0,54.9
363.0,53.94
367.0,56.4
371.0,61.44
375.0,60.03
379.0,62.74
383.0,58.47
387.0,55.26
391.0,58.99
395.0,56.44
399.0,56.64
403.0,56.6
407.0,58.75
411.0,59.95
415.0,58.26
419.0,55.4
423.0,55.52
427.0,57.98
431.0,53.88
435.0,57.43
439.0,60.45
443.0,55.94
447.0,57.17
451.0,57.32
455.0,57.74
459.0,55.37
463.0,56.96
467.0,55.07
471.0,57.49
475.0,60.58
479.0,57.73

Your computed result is 0.20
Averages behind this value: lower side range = 54.8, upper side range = 57.7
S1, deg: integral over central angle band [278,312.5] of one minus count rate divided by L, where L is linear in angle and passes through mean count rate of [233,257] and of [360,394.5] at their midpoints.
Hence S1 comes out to 5.5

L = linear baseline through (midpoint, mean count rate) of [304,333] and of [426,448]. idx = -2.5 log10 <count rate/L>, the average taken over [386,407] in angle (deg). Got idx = -0.08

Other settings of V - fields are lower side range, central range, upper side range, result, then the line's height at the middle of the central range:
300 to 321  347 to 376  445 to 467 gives -0.19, 47.5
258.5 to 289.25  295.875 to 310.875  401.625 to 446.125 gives 0.21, 55.3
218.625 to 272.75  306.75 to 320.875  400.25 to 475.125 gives 0.34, 56.1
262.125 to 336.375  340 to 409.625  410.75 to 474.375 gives -0.07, 53.3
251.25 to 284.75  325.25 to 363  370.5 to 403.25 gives 0.07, 57.6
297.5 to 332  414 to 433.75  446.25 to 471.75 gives -0.04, 54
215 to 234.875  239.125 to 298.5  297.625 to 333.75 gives -0.07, 50.5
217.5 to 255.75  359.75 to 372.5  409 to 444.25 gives -0.01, 56.5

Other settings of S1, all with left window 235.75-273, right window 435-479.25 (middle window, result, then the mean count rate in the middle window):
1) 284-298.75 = 2.2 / 47.5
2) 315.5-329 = 2.0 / 47.9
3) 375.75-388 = -0.5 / 59.2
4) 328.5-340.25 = 0.8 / 52.5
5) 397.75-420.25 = -0.3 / 57.7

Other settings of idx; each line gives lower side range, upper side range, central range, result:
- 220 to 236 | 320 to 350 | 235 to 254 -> -0.009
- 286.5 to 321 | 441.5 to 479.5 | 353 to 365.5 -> -0.126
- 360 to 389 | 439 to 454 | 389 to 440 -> 0.007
